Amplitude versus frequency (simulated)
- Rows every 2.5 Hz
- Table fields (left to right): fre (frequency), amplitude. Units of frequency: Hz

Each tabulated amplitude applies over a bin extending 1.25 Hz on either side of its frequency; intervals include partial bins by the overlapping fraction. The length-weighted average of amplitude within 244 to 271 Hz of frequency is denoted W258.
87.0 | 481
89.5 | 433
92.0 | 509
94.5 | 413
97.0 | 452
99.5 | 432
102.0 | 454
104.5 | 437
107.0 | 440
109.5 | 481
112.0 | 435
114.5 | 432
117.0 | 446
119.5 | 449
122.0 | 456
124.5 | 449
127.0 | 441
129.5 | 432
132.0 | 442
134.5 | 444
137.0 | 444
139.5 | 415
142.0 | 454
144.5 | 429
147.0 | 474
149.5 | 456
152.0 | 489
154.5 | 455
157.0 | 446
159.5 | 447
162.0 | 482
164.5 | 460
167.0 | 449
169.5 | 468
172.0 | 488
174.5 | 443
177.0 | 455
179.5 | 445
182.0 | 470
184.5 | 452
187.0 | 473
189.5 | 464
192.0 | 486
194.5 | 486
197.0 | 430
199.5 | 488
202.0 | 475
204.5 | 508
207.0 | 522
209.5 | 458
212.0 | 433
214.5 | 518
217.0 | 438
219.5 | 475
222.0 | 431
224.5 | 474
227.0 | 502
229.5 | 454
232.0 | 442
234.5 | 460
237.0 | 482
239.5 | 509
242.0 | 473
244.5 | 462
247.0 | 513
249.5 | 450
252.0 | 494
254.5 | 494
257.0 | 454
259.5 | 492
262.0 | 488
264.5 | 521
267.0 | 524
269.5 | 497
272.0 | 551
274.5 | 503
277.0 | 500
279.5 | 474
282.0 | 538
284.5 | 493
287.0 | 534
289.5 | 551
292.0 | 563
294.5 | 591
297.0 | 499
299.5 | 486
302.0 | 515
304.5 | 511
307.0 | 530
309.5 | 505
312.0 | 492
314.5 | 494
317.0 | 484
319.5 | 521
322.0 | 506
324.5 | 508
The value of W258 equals 491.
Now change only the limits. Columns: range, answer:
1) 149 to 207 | 467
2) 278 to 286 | 503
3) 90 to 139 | 446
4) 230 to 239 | 465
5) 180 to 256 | 474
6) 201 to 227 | 475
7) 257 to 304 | 516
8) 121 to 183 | 453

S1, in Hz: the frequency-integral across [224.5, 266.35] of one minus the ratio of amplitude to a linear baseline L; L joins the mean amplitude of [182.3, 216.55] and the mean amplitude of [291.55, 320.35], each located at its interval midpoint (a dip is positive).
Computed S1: 1.0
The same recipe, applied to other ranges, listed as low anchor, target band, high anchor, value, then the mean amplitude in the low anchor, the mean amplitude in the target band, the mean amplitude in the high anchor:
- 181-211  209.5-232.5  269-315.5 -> 1.1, 476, 463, 518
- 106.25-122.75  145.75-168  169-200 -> -0.2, 448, 462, 465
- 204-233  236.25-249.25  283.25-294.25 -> 0.2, 471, 485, 540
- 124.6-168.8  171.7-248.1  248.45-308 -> 1.3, 451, 471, 511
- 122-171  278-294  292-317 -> -0.7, 452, 528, 515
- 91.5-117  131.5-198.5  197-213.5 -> 1.1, 447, 458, 477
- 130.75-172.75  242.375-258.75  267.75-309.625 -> 0.8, 455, 478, 521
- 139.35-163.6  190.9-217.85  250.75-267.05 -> -0.1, 457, 477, 493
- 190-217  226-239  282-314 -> 0.6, 478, 470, 522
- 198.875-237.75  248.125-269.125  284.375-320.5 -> 0.2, 472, 490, 519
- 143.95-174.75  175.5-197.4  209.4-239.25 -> 0.0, 462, 463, 466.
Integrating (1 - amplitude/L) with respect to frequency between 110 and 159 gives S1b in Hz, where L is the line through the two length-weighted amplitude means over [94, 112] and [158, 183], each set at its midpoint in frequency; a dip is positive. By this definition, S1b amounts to 0.5 Hz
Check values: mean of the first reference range 445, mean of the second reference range 460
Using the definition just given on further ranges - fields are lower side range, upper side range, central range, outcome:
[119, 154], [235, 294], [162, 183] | 0.1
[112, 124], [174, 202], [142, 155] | -0.2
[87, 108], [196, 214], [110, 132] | 0.5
